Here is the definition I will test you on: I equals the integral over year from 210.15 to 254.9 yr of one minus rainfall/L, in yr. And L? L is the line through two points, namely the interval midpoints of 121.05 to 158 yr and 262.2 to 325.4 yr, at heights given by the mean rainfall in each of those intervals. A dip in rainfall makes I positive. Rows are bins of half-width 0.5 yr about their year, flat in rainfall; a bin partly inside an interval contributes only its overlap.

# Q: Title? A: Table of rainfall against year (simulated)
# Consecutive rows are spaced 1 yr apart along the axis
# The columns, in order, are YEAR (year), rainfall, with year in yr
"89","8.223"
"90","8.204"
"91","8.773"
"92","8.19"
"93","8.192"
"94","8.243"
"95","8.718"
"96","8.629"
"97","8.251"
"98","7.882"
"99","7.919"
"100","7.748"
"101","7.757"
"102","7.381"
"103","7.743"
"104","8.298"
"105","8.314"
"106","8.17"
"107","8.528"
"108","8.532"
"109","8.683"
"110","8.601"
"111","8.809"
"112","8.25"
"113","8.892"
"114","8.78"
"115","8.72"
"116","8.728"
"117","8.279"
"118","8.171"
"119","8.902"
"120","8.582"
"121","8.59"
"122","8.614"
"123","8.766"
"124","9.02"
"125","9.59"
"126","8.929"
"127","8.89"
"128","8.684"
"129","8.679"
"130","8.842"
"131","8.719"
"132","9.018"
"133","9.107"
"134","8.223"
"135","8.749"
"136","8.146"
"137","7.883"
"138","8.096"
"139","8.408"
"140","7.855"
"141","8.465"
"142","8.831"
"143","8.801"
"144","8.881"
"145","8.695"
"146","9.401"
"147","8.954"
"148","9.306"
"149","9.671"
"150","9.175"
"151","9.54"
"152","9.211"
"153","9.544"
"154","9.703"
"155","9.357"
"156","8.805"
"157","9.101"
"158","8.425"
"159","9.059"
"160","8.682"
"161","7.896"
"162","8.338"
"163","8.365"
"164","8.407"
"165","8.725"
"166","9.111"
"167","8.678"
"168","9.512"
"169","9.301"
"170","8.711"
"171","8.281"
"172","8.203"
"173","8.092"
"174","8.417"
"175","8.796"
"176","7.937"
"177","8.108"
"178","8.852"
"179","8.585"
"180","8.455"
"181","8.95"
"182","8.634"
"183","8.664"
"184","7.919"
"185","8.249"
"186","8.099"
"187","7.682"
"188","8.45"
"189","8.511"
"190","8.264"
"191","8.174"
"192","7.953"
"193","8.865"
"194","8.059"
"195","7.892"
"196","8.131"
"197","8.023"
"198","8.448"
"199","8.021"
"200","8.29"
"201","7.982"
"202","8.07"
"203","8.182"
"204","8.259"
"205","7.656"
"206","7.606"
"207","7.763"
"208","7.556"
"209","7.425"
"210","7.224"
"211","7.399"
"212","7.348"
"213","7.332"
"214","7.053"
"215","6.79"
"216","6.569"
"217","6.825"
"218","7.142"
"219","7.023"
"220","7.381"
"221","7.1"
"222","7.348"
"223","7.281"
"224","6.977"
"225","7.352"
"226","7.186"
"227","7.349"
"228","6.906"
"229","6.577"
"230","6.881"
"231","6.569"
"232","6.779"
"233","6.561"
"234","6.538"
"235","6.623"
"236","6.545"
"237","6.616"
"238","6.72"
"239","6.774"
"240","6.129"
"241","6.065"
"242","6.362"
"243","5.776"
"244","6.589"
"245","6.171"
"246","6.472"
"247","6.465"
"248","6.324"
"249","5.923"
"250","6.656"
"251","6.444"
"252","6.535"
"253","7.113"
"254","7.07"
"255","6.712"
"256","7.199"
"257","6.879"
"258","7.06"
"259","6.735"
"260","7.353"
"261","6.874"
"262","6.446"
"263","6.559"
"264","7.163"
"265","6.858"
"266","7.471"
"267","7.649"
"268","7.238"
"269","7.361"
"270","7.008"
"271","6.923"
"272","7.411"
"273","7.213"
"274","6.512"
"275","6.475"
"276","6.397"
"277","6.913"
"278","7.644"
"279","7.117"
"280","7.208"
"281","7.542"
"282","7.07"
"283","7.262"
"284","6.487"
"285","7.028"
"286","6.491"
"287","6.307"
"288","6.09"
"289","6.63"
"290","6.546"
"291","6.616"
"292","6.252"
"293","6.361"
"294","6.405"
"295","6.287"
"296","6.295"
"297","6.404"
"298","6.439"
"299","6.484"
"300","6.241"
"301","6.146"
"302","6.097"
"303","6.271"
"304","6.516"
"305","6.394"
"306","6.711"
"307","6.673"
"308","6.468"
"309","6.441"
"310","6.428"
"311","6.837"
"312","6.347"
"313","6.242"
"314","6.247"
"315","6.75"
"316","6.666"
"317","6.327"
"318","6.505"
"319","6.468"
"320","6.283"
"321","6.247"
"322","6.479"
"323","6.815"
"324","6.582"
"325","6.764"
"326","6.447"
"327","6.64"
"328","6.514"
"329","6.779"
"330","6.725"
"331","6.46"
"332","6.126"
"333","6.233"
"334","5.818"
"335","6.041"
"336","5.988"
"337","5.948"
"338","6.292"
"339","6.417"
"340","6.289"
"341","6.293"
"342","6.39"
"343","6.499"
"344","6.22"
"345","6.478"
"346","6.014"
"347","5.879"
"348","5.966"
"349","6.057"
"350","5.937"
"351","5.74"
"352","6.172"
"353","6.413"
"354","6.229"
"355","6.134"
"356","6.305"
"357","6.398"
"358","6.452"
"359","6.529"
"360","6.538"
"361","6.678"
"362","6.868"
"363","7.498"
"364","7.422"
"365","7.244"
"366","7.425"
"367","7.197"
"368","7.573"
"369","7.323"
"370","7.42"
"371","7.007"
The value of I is 4.6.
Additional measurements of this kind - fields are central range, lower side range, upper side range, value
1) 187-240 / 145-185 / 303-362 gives 4.4 yr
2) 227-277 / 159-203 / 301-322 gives 4.0 yr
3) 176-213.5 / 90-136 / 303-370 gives -1.5 yr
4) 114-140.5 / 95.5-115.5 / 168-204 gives -1.0 yr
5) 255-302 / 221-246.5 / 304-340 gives -1.7 yr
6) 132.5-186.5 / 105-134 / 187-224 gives -3.0 yr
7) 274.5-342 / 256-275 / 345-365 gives 2.3 yr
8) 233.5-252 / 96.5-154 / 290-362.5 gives 2.3 yr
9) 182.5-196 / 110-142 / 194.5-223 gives -0.7 yr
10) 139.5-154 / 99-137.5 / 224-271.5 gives -1.6 yr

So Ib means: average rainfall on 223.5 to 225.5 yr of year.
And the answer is 7.16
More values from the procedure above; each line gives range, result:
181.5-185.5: 8.37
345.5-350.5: 5.97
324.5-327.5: 6.62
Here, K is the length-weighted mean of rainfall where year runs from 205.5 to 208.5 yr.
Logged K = 7.64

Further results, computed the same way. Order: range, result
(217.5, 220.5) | 7.18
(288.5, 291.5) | 6.6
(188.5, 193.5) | 8.35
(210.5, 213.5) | 7.36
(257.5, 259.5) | 6.9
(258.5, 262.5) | 6.85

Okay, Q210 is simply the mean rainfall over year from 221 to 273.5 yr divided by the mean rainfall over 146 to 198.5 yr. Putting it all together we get 0.79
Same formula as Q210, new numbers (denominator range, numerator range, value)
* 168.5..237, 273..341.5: 0.84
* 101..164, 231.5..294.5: 0.78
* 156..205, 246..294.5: 0.81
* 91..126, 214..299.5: 0.80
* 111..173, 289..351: 0.73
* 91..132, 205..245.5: 0.81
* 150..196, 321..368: 0.75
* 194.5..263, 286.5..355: 0.90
